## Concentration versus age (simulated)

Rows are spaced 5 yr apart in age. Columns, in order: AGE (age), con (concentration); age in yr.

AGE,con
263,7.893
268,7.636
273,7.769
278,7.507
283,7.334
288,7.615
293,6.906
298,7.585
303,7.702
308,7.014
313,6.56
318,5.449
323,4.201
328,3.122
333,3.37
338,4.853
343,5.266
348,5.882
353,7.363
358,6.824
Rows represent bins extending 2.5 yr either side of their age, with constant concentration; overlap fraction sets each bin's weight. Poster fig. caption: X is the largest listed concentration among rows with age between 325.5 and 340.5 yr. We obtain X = 4.853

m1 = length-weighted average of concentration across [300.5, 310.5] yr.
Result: 7.36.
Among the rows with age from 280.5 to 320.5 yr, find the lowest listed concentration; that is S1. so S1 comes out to 5.449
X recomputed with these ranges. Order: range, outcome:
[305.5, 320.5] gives 7.014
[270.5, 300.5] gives 7.769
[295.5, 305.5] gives 7.702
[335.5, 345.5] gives 5.266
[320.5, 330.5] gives 4.201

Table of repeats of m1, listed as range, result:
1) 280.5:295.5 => 7.29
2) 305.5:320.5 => 6.34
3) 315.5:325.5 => 4.83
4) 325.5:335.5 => 3.25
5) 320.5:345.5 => 4.16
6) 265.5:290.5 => 7.57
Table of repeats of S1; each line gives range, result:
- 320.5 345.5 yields 3.122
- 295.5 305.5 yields 7.585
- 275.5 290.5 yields 7.334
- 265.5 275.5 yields 7.636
